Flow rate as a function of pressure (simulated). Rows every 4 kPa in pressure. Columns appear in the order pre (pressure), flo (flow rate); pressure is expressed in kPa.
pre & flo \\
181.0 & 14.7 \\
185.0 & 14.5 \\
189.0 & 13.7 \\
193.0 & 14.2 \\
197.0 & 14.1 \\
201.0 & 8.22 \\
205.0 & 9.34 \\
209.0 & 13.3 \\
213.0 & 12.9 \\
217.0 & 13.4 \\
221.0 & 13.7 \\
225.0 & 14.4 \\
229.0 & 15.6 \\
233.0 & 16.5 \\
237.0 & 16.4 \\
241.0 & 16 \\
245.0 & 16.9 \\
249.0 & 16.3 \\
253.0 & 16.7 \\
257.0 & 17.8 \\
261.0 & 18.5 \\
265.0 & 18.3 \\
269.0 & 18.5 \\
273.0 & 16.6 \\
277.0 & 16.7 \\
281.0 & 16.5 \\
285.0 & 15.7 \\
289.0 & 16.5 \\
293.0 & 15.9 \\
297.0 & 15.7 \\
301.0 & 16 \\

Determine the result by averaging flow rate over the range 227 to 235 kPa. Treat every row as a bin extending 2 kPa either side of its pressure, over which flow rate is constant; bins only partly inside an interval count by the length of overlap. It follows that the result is 16.1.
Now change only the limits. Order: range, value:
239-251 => 16.4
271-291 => 16.4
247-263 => 17.3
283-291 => 16.1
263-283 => 17.3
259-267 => 18.4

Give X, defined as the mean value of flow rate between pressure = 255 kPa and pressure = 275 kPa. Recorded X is 17.9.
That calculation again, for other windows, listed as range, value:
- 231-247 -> 16.4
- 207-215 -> 13.1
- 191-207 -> 11.5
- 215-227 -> 13.8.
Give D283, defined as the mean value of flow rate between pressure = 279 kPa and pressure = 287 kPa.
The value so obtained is 16.1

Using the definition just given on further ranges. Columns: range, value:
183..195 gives 14.1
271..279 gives 16.6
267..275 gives 17.6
